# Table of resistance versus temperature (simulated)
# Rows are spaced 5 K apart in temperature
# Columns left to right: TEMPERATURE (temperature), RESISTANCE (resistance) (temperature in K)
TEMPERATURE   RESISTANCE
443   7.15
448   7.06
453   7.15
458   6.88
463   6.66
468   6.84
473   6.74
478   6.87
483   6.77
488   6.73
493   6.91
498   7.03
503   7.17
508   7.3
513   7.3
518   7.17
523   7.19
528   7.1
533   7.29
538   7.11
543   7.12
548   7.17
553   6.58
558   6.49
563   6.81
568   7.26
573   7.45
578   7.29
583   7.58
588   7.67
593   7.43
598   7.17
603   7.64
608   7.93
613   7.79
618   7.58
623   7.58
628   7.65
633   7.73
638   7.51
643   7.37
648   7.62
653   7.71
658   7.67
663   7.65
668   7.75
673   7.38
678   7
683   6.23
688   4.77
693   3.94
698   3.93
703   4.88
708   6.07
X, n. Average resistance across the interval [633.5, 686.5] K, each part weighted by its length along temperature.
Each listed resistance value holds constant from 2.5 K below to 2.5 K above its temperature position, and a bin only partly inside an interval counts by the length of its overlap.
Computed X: 7.35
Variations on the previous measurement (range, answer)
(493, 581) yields 7.1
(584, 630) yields 7.6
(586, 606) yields 7.48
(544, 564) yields 6.79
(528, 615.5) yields 7.28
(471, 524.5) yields 7.02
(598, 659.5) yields 7.63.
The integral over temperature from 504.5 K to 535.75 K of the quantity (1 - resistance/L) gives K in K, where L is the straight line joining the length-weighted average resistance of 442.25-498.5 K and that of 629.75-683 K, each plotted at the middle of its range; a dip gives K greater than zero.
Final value -0.8 K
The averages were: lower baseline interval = 6.89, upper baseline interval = 7.48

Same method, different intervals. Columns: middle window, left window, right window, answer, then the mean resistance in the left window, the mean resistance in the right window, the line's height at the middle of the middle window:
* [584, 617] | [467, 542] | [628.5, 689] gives -1.9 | 7.04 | 7.27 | 7.19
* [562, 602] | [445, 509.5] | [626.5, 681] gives -0.4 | 6.93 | 7.54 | 7.29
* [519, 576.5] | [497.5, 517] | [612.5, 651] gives 2.2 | 7.22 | 7.6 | 7.34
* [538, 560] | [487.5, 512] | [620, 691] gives 0.8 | 7.07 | 7.24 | 7.12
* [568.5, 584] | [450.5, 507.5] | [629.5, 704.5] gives -1.5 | 6.9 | 6.65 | 6.77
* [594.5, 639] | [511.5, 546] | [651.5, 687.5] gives -2.7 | 7.18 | 7.19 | 7.18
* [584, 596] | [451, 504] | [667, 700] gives -2.4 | 6.88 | 5.8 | 6.29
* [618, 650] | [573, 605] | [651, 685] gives -0.8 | 7.46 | 7.35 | 7.4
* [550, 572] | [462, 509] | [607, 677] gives 1.2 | 6.9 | 7.62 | 7.24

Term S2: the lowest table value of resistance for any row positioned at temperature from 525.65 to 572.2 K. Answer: 6.49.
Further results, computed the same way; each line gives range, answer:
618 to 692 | 4.77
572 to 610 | 7.17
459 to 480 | 6.66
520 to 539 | 7.1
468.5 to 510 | 6.73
